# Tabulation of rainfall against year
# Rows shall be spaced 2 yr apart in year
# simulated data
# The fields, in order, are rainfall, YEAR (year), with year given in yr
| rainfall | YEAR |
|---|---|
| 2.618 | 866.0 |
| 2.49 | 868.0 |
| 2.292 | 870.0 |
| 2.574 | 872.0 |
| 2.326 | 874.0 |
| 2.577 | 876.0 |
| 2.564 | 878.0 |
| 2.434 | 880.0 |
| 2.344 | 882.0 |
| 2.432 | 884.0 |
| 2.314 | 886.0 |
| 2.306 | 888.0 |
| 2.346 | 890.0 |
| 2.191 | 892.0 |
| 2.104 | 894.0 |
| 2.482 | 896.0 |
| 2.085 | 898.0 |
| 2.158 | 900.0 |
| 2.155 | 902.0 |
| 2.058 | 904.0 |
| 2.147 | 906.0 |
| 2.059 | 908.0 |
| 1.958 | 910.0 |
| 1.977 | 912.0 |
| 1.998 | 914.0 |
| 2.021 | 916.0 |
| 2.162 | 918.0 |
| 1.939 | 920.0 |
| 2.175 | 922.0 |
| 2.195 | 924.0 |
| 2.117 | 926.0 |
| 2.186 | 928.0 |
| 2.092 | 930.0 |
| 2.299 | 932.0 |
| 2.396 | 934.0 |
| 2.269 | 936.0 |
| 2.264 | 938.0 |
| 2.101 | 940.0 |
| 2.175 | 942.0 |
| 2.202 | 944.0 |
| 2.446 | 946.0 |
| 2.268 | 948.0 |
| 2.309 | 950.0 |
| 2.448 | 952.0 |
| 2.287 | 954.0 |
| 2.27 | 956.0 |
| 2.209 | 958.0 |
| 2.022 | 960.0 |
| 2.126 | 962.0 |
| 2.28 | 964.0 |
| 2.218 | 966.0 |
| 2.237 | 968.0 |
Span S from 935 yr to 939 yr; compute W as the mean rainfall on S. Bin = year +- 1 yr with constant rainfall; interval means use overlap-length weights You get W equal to 2.27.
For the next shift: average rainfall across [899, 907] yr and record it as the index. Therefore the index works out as 2.13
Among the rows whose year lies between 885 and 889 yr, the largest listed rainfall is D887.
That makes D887 2.314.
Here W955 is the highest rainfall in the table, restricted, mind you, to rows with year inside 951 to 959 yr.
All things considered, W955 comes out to 2.448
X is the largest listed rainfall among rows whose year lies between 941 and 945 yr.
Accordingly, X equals 2.202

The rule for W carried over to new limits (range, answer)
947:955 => 2.33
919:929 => 2.12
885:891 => 2.32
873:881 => 2.48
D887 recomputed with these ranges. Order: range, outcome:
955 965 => 2.28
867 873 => 2.574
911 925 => 2.195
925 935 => 2.396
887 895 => 2.346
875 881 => 2.577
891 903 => 2.482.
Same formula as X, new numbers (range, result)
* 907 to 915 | 2.059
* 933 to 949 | 2.446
